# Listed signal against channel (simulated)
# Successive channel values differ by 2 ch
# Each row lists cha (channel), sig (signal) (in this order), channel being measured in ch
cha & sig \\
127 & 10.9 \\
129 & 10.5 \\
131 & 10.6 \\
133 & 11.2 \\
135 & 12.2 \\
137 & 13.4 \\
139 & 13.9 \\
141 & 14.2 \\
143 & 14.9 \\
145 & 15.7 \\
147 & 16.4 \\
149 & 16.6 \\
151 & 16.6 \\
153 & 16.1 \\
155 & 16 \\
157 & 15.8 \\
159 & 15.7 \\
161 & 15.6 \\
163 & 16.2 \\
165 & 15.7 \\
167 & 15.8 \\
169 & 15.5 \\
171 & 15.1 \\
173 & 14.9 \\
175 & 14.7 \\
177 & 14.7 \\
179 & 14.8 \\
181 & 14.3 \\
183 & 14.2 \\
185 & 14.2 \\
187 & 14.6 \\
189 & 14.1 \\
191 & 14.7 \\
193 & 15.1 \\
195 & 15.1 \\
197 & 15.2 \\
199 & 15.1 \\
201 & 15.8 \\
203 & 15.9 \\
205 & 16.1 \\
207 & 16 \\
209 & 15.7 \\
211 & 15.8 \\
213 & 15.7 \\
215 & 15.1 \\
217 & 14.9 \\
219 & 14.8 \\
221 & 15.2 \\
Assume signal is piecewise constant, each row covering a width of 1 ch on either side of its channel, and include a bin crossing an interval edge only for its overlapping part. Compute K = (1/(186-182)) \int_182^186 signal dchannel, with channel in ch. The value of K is 14.2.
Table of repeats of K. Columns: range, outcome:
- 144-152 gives 16.3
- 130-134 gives 10.9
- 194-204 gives 15.4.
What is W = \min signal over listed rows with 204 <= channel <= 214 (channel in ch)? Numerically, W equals 15.7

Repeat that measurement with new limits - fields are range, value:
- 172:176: 14.7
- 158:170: 15.5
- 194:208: 15.1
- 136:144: 13.4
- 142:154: 14.9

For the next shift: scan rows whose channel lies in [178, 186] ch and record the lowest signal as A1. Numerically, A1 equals 14.2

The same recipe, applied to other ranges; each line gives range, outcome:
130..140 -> 10.6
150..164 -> 15.6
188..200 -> 14.1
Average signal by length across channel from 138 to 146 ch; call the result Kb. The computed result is 14.7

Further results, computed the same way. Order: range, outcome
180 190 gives 14.3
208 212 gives 15.8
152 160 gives 15.9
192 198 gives 15.1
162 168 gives 15.9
